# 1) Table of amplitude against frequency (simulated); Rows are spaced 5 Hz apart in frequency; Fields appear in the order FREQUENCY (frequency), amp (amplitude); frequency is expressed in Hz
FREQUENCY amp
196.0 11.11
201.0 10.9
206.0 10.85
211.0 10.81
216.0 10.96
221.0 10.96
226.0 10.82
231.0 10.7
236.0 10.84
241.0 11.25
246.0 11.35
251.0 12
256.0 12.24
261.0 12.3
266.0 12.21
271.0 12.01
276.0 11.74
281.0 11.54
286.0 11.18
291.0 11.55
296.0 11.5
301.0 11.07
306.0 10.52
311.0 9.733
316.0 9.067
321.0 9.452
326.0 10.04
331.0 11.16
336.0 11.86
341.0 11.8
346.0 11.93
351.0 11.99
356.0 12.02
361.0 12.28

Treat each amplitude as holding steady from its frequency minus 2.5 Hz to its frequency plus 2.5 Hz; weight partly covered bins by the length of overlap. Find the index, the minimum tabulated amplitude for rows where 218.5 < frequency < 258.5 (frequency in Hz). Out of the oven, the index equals 10.7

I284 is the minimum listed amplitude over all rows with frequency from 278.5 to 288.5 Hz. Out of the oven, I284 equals 11.18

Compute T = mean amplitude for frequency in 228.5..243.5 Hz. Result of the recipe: 10.9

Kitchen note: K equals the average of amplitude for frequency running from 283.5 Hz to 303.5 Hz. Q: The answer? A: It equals 11.3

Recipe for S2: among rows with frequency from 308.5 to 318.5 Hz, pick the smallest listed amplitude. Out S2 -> 9.067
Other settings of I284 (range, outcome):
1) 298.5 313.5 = 9.733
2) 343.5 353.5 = 11.93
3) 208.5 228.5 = 10.81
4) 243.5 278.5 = 11.35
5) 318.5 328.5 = 9.452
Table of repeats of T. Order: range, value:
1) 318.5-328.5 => 9.75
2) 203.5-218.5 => 10.9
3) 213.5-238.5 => 10.9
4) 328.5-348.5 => 11.7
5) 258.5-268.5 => 12.3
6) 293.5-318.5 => 10.4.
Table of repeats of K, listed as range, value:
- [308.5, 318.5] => 9.4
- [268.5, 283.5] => 11.8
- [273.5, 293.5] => 11.5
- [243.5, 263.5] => 12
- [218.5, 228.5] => 10.9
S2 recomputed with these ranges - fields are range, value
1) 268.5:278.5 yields 11.74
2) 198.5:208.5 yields 10.85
